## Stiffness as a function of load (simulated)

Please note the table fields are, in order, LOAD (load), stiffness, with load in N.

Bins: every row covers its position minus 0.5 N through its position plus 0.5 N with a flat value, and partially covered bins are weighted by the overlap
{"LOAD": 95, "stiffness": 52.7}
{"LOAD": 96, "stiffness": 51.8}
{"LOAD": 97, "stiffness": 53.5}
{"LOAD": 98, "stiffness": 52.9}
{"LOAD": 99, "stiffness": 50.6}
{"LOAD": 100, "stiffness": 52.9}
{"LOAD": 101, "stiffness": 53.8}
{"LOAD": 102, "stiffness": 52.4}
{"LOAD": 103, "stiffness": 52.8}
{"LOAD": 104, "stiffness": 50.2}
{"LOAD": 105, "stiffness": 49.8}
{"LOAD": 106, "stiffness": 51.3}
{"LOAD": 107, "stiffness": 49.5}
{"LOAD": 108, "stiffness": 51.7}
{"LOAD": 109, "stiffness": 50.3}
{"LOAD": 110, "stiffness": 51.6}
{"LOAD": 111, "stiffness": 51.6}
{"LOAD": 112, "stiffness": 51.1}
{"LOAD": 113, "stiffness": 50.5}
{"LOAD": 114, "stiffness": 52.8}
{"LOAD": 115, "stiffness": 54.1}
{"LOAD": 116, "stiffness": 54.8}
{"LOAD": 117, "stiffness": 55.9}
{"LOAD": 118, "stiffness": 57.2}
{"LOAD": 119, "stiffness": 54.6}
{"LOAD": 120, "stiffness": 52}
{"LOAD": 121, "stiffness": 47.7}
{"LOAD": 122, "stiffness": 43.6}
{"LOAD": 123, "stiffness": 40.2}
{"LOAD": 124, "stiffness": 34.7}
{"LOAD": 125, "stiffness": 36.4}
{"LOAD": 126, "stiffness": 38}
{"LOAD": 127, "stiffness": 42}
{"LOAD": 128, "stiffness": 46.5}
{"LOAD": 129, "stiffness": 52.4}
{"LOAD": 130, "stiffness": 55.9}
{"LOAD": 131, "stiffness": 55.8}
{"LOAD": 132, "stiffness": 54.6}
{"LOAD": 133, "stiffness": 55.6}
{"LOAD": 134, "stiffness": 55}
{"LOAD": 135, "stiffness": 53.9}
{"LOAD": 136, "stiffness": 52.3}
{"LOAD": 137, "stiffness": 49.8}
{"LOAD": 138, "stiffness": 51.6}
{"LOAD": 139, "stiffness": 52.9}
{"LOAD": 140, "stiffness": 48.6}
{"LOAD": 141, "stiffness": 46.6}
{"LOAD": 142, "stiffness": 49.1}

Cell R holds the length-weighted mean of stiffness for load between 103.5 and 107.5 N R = 50.2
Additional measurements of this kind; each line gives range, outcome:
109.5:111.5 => 51.6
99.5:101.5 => 53.3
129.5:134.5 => 55.4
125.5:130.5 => 47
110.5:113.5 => 51.1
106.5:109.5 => 50.5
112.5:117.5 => 53.6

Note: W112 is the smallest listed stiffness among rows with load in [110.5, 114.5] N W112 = 50.5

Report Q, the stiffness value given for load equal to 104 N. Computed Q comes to 50.2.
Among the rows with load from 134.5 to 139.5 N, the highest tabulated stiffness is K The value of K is 53.9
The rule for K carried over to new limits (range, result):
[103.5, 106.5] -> 51.3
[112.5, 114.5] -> 52.8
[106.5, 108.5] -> 51.7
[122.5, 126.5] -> 40.2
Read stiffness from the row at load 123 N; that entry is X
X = 40.2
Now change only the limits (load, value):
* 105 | 49.8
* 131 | 55.8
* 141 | 46.6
